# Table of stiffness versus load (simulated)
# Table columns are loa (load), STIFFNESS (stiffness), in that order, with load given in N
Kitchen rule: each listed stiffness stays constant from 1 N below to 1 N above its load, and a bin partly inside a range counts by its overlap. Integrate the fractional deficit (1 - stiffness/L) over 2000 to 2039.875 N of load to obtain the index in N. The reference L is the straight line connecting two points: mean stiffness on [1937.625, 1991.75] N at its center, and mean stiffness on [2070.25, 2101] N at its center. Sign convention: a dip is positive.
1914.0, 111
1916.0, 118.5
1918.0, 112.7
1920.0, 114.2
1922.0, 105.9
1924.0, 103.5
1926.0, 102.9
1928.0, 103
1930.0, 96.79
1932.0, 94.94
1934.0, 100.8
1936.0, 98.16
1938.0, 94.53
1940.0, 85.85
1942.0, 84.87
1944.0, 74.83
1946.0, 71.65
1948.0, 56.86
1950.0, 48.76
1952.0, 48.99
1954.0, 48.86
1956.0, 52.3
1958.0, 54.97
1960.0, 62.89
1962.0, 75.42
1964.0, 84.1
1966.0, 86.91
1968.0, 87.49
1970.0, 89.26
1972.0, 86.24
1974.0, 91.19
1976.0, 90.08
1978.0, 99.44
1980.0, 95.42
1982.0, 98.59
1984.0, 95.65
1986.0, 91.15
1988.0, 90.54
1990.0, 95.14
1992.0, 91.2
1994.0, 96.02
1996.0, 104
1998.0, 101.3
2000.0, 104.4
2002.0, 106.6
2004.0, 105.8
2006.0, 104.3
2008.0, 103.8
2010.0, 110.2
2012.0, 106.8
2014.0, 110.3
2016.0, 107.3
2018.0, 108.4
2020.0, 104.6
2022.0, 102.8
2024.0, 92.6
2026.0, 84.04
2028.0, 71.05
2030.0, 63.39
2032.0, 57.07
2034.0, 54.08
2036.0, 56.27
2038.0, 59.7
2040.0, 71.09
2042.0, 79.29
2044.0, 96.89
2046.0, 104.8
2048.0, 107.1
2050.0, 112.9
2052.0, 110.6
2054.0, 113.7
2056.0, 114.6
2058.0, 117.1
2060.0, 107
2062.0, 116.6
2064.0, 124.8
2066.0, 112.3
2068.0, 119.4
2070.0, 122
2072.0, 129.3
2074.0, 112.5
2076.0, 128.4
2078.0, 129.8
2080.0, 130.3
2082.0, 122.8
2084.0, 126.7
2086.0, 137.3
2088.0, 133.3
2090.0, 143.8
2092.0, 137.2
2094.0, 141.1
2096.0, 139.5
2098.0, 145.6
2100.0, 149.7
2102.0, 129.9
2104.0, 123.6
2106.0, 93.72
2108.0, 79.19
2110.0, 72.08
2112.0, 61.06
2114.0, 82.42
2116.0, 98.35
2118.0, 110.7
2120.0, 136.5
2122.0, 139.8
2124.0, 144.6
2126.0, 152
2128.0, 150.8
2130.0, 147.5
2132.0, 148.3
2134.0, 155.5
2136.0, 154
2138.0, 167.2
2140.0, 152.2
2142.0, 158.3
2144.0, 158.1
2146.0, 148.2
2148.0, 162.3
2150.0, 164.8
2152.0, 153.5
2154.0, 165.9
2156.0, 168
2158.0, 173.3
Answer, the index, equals 5.0 N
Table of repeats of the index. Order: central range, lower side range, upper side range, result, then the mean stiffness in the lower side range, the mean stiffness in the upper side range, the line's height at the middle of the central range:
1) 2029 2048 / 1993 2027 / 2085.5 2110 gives 6.48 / 103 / 127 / 111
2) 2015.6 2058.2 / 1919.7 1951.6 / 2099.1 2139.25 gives 7.47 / 88.5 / 125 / 109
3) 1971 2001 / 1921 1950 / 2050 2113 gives 1.44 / 89.6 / 120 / 100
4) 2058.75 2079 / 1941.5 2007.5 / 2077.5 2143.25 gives -0.68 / 84.2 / 130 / 116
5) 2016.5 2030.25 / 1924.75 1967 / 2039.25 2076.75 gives 1.19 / 77.7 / 111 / 101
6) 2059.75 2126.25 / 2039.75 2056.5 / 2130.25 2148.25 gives 3.01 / 102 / 155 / 128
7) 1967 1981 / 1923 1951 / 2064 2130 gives 0.60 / 87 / 123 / 95.4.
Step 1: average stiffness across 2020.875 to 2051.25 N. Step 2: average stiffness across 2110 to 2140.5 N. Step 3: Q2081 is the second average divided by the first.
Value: 1.61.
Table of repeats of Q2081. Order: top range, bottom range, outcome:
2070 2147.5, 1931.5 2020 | 1.48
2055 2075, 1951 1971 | 1.70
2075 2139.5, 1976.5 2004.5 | 1.31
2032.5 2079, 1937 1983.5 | 1.35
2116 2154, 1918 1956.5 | 1.76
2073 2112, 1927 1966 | 1.62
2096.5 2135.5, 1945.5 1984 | 1.62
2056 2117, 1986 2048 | 1.30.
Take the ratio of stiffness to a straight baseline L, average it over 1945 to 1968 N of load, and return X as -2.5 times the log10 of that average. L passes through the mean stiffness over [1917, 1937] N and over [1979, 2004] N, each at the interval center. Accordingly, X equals 0.49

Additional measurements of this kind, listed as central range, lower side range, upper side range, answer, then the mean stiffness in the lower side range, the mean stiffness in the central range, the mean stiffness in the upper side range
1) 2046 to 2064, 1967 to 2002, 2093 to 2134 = -0.023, 94.9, 113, 123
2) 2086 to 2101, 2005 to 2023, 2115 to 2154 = -0.058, 106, 141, 148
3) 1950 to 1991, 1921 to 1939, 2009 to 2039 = 0.164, 100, 80.4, 85.9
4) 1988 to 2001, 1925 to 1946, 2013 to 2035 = -0.108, 92.6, 98.1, 86.9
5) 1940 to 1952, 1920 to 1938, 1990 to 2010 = 0.443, 101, 67.4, 102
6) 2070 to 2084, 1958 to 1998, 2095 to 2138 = -0.091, 89.4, 125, 126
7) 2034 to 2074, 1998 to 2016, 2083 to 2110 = 0.145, 106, 103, 127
